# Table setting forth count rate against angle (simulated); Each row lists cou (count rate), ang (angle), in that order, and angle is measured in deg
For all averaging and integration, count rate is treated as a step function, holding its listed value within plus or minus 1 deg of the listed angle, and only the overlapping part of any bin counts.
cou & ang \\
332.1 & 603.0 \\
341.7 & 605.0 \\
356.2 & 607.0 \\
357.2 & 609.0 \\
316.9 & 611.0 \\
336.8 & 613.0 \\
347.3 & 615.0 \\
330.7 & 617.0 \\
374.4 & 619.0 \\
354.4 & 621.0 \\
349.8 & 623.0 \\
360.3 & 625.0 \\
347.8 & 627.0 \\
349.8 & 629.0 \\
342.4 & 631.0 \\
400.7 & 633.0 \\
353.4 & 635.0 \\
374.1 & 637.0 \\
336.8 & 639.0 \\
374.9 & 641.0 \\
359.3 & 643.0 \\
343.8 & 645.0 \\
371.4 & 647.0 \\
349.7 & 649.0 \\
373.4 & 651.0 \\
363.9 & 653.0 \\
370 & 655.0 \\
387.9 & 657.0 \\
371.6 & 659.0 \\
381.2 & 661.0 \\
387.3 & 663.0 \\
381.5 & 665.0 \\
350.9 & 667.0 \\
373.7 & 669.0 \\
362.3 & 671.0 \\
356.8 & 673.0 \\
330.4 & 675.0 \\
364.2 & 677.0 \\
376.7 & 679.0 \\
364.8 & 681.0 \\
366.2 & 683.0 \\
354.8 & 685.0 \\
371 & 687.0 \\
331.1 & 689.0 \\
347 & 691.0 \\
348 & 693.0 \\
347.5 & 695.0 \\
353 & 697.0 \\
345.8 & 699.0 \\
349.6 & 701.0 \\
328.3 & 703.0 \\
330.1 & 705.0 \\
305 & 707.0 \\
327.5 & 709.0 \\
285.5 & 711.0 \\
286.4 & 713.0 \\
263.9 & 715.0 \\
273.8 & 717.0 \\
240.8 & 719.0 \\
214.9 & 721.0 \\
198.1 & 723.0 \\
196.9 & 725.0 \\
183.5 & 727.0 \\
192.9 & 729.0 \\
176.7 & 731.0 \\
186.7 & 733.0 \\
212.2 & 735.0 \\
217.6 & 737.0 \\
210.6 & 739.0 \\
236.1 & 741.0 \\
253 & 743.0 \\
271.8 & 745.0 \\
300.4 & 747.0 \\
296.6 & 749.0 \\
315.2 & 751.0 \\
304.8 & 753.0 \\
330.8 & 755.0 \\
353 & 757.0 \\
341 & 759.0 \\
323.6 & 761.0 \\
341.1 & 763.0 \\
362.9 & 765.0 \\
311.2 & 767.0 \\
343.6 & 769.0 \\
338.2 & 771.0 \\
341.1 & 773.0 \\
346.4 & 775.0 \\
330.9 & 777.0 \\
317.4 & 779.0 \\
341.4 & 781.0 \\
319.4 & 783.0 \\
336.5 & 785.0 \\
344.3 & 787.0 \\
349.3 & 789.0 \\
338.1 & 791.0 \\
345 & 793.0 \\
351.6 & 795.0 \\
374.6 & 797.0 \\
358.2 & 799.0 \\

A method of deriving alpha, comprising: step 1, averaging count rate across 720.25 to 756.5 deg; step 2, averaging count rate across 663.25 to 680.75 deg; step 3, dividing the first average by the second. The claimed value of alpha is 0.7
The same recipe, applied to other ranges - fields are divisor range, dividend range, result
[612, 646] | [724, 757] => 0.69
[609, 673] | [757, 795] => 0.94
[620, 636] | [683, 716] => 0.93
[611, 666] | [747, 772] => 0.91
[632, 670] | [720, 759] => 0.67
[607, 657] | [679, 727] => 0.87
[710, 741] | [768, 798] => 1.53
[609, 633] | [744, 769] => 0.92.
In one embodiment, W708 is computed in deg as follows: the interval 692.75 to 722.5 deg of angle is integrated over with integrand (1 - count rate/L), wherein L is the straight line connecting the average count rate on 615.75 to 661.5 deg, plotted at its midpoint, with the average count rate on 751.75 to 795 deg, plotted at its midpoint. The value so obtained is 3.8 deg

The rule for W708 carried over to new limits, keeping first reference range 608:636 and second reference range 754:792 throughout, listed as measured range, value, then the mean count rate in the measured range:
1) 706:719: 2.1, 287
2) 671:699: -0.7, 355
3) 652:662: -0.8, 375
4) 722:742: 8.2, 201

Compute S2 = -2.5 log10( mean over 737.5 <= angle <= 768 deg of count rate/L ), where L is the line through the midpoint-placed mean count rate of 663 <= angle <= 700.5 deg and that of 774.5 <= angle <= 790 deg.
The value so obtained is 0.13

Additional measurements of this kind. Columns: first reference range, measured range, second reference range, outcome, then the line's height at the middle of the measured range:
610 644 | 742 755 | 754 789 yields 0.16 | 340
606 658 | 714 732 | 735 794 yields 0.45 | 328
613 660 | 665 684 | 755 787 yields -0.03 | 353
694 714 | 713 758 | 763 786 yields 0.31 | 330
